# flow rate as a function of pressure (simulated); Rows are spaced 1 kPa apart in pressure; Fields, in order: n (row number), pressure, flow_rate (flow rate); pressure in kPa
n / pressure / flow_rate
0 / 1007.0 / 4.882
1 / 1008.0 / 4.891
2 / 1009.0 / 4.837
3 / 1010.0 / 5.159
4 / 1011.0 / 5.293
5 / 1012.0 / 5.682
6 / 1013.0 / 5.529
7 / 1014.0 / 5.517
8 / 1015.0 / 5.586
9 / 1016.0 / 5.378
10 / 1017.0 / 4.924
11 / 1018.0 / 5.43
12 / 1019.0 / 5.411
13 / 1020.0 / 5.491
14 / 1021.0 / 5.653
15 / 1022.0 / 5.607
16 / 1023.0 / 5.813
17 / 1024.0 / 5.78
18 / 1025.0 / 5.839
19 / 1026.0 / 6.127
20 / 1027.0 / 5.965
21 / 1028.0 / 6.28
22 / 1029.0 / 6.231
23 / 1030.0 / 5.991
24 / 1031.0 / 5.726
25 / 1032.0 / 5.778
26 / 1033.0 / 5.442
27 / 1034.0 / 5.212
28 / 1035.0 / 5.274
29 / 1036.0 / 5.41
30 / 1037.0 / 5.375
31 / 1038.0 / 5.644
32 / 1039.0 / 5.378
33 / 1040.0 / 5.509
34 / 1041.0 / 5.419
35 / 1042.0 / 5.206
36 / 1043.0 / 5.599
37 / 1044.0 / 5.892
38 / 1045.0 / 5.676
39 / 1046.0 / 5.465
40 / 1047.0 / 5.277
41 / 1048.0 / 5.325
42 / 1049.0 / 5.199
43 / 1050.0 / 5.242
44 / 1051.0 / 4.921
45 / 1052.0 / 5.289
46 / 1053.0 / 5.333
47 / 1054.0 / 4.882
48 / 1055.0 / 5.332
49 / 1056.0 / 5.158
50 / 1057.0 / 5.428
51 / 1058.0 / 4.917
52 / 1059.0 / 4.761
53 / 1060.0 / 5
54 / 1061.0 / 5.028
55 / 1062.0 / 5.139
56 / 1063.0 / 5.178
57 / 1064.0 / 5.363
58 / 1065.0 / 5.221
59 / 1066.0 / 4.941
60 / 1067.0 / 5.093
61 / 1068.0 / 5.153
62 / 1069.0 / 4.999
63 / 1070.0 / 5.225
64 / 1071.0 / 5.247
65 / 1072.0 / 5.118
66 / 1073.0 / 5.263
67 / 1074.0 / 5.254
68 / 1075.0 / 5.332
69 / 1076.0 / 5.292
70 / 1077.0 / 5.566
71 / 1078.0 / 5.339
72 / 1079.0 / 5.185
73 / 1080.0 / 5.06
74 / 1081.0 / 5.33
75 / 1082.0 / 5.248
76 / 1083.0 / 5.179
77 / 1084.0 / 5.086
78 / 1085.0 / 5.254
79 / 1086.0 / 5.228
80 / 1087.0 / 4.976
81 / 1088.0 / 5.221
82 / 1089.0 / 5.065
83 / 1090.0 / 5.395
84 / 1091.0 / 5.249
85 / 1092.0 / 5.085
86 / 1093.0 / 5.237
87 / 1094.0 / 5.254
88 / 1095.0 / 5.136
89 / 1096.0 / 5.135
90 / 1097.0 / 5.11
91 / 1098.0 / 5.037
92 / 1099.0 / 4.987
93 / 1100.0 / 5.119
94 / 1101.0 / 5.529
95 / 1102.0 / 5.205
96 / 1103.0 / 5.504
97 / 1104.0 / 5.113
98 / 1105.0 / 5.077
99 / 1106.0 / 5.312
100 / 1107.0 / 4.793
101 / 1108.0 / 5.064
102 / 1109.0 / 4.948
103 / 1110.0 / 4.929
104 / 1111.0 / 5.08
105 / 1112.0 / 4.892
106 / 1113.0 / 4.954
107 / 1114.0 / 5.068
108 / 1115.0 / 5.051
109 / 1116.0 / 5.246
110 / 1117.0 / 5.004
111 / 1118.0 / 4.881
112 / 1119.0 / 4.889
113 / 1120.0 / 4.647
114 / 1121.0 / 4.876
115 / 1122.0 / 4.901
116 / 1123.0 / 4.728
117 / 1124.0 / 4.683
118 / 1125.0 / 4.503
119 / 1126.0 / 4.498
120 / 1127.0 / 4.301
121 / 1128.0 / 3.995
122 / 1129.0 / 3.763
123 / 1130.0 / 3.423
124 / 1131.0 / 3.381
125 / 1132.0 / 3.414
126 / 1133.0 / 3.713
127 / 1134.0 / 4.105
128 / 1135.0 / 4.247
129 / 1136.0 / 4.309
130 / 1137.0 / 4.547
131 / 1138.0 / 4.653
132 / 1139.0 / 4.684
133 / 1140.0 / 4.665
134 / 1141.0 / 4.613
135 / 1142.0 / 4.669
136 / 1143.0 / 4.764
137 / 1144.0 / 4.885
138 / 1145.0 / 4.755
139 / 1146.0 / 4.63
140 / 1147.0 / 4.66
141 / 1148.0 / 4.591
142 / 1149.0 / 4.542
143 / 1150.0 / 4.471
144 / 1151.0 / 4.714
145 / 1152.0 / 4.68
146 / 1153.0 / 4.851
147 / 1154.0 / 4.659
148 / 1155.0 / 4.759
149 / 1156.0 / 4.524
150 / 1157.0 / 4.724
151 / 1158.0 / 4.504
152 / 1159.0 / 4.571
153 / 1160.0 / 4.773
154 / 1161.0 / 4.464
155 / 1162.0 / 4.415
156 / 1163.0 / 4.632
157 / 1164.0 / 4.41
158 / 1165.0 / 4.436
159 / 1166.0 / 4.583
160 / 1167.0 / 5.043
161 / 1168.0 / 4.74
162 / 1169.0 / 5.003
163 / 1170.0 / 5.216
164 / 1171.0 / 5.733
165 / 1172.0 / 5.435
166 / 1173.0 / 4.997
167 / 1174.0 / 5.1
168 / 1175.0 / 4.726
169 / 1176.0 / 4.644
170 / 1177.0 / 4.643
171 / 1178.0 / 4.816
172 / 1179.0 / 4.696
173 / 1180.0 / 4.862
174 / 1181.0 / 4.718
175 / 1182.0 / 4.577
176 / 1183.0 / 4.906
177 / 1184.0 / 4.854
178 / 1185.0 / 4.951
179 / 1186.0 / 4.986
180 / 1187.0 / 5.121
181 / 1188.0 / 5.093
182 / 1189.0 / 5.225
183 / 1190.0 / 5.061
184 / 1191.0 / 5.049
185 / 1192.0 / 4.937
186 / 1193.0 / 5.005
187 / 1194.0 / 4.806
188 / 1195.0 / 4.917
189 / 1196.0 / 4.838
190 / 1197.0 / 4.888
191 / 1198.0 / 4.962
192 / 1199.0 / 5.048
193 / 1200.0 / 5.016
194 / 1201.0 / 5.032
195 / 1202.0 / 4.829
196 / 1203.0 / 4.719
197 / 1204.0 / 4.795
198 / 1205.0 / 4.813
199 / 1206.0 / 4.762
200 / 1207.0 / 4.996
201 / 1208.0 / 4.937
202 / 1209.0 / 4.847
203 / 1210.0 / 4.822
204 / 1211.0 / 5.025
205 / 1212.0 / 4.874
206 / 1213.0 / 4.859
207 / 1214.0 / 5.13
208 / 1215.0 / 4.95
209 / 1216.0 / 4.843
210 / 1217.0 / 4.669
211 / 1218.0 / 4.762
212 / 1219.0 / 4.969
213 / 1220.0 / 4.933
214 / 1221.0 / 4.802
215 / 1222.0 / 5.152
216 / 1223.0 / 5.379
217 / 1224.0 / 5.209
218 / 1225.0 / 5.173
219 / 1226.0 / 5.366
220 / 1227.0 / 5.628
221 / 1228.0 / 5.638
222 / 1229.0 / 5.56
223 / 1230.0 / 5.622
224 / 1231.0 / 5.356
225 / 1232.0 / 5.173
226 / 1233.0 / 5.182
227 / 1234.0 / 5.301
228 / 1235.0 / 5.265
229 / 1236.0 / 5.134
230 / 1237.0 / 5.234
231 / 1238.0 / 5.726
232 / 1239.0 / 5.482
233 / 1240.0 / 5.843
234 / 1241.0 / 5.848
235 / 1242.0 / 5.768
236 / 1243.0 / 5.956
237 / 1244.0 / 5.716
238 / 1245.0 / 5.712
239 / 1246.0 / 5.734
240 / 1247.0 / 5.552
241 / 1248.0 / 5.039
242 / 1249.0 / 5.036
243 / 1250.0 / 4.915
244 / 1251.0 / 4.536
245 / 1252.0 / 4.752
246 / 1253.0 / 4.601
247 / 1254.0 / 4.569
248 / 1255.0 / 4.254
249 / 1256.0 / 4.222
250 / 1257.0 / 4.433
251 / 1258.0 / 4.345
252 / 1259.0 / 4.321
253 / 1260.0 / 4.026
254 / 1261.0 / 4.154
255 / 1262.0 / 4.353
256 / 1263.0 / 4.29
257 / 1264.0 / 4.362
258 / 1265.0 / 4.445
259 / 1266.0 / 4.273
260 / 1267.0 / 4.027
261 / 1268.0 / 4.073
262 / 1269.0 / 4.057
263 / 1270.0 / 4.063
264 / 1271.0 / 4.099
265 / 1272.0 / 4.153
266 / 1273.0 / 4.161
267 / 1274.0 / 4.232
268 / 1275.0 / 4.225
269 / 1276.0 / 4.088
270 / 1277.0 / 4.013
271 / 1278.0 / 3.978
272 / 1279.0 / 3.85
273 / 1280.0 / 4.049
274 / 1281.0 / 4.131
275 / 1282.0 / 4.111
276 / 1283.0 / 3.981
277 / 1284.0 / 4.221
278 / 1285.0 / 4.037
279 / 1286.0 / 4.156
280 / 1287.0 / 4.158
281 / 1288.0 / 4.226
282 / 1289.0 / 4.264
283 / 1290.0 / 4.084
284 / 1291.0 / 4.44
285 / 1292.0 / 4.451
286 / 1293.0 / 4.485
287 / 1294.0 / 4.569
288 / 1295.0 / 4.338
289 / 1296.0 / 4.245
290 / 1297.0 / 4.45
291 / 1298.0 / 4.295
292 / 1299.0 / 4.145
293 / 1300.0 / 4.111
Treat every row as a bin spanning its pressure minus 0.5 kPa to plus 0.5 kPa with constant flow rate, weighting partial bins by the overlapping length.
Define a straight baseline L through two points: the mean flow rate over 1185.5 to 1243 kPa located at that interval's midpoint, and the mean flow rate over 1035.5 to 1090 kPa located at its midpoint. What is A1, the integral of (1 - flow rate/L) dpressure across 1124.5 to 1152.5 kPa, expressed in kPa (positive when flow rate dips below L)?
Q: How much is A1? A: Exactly 4.4 kPa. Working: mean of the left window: 5.25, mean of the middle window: 4.36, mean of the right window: 5.12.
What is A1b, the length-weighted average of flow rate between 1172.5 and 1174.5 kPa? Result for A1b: 5.05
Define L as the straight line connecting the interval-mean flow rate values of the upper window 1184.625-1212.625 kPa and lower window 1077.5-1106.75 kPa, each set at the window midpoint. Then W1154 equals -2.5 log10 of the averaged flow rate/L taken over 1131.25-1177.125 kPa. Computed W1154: 0.09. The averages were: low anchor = 5.19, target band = 4.64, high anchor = 4.94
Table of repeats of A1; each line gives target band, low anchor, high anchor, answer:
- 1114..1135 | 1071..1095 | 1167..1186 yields 2.82 kPa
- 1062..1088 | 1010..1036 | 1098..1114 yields 0.44 kPa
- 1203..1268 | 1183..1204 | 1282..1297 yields -4.55 kPa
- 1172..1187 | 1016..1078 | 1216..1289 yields 0.38 kPa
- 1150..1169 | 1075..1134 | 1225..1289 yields 0.77 kPa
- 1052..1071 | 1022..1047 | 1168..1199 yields 1.39 kPa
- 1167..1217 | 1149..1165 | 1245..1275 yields -4.13 kPa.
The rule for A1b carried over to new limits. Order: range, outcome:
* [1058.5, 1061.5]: 4.93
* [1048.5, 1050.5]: 5.22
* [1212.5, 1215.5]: 4.98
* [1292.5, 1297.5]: 4.42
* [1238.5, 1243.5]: 5.78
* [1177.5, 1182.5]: 4.73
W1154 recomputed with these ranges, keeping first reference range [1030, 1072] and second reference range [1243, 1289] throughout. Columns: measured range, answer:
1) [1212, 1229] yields -0.11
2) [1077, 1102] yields -0.01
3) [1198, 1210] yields -0.05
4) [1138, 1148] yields 0.05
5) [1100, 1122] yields 0.00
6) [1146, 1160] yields 0.05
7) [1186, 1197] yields -0.06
